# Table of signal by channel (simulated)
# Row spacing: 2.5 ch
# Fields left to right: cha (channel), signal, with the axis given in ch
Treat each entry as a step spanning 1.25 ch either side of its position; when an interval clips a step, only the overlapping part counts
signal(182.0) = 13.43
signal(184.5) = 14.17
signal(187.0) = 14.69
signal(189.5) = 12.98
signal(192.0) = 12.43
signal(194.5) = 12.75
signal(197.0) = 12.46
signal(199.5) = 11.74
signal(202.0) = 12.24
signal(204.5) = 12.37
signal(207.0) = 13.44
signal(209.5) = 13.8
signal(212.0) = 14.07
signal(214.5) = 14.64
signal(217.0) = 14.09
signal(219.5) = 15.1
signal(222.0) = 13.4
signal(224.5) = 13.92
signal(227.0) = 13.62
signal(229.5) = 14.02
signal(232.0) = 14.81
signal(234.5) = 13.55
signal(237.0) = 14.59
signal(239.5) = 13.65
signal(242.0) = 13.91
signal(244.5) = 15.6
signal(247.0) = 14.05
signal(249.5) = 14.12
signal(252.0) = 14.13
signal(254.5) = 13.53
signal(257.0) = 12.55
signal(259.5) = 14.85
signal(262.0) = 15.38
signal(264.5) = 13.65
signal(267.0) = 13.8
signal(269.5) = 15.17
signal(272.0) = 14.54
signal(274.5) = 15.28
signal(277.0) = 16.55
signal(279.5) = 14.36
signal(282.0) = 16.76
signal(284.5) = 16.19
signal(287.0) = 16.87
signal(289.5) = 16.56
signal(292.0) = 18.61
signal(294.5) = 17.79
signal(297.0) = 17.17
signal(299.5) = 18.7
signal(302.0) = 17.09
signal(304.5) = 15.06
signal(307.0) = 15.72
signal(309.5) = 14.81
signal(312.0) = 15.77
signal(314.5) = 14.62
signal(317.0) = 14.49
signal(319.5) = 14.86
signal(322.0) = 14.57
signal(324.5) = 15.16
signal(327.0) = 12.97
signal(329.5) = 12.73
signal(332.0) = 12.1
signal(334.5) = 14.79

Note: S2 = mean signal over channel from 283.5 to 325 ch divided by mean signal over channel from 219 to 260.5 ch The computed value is 1.15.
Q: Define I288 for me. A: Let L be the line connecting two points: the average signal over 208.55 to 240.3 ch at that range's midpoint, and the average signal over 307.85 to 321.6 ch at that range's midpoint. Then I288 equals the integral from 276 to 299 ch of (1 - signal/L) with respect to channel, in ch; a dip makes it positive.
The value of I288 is -3.38 ch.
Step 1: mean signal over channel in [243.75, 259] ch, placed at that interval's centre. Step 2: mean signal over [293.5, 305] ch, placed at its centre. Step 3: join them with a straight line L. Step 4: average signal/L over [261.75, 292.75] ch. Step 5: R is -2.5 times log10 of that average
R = 0.01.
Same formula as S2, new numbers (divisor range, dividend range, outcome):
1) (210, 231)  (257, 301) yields 1.13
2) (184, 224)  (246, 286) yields 1.10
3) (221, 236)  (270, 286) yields 1.12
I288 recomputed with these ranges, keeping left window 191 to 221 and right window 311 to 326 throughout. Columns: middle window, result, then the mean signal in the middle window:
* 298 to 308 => -1.4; 16.7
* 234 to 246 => -0.5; 14.3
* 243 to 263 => -0.5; 14.3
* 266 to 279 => -0.8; 15.1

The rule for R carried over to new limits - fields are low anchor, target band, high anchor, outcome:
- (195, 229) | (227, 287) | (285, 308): 0.056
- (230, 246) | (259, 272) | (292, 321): 0.036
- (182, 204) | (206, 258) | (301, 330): -0.039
